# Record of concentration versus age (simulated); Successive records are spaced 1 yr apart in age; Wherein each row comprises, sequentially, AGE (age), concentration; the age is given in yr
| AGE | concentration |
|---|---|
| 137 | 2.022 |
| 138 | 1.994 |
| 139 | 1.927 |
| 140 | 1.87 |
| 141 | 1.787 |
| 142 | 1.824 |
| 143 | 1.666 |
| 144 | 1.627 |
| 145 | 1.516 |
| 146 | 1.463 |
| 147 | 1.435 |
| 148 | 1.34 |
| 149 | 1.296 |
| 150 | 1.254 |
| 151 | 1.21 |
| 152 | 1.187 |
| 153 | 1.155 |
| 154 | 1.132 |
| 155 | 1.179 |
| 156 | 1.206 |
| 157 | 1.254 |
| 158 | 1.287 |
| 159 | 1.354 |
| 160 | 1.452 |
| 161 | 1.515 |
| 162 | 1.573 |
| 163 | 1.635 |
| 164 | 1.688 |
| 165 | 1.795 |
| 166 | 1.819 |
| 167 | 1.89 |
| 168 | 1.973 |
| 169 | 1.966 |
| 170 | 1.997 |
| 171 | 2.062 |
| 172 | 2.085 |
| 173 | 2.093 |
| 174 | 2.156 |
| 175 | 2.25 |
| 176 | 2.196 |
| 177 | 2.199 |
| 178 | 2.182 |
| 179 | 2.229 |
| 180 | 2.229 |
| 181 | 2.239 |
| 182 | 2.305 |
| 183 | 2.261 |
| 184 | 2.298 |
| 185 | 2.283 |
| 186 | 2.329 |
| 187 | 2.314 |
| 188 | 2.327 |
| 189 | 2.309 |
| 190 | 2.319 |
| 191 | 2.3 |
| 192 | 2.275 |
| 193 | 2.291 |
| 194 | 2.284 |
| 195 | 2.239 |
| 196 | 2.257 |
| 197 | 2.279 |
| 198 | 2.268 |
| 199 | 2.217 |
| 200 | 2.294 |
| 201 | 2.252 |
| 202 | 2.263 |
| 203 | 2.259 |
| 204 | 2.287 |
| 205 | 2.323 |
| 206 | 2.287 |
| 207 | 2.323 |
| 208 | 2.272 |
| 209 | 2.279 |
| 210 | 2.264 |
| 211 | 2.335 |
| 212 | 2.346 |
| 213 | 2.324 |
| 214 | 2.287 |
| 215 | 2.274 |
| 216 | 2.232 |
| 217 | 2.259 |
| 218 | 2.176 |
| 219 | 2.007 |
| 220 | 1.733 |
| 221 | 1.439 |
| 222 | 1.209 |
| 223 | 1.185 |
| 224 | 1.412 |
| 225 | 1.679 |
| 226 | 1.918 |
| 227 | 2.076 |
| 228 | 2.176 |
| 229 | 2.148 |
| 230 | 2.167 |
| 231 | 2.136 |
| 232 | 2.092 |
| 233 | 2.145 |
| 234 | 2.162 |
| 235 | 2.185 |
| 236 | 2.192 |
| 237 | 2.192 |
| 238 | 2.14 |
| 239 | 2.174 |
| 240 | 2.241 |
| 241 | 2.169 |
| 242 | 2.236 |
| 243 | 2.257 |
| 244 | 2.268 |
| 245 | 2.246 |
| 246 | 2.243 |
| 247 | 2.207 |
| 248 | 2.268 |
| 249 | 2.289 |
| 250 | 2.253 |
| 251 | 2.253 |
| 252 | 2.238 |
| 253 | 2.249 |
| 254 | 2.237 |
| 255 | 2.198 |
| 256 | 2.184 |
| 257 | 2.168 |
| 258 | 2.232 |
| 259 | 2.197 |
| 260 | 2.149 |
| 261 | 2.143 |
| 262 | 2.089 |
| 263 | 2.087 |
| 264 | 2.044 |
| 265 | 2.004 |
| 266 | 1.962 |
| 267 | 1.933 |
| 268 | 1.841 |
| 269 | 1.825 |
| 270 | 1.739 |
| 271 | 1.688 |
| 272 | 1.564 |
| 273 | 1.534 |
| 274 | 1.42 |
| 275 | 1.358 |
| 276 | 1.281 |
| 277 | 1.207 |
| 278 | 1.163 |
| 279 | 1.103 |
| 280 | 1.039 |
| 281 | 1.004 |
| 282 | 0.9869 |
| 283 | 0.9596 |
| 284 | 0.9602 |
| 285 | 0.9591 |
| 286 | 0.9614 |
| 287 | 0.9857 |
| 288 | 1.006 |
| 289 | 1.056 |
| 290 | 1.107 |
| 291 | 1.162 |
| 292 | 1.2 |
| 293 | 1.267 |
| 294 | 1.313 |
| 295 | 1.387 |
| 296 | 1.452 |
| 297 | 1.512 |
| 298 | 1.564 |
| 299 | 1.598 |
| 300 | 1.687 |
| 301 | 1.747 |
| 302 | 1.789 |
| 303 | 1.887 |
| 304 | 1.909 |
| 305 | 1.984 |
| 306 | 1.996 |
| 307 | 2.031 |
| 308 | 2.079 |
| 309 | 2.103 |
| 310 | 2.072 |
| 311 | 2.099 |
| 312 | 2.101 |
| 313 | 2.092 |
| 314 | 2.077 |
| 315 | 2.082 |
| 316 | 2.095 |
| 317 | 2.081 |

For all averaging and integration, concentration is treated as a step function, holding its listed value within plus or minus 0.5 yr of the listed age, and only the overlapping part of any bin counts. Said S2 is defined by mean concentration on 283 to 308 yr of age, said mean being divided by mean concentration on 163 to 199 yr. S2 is 0.67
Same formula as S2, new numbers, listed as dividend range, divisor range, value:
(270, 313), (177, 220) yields 0.65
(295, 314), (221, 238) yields 0.96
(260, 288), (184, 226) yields 0.69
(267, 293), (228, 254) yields 0.57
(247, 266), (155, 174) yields 1.28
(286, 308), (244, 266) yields 0.69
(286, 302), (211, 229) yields 0.69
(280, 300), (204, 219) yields 0.52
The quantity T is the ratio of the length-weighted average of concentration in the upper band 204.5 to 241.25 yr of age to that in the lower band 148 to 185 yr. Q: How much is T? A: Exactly 1.18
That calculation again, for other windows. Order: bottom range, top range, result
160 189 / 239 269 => 1.05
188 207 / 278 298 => 0.50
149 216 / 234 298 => 0.87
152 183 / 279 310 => 0.79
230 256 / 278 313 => 0.67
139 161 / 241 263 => 1.56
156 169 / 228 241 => 1.35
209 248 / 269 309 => 0.68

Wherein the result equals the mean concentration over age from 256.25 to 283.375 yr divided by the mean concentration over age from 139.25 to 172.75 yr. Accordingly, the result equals 1.1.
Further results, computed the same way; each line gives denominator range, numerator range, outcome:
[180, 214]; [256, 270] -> 0.89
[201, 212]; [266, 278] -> 0.69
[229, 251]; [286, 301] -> 0.59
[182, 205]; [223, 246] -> 0.92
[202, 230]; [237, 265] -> 1.07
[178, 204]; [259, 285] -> 0.69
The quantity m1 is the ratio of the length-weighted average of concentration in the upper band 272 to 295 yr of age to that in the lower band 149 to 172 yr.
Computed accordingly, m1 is 0.75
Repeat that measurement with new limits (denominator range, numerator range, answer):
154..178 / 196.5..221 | 1.26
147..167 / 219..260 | 1.49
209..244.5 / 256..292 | 0.73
